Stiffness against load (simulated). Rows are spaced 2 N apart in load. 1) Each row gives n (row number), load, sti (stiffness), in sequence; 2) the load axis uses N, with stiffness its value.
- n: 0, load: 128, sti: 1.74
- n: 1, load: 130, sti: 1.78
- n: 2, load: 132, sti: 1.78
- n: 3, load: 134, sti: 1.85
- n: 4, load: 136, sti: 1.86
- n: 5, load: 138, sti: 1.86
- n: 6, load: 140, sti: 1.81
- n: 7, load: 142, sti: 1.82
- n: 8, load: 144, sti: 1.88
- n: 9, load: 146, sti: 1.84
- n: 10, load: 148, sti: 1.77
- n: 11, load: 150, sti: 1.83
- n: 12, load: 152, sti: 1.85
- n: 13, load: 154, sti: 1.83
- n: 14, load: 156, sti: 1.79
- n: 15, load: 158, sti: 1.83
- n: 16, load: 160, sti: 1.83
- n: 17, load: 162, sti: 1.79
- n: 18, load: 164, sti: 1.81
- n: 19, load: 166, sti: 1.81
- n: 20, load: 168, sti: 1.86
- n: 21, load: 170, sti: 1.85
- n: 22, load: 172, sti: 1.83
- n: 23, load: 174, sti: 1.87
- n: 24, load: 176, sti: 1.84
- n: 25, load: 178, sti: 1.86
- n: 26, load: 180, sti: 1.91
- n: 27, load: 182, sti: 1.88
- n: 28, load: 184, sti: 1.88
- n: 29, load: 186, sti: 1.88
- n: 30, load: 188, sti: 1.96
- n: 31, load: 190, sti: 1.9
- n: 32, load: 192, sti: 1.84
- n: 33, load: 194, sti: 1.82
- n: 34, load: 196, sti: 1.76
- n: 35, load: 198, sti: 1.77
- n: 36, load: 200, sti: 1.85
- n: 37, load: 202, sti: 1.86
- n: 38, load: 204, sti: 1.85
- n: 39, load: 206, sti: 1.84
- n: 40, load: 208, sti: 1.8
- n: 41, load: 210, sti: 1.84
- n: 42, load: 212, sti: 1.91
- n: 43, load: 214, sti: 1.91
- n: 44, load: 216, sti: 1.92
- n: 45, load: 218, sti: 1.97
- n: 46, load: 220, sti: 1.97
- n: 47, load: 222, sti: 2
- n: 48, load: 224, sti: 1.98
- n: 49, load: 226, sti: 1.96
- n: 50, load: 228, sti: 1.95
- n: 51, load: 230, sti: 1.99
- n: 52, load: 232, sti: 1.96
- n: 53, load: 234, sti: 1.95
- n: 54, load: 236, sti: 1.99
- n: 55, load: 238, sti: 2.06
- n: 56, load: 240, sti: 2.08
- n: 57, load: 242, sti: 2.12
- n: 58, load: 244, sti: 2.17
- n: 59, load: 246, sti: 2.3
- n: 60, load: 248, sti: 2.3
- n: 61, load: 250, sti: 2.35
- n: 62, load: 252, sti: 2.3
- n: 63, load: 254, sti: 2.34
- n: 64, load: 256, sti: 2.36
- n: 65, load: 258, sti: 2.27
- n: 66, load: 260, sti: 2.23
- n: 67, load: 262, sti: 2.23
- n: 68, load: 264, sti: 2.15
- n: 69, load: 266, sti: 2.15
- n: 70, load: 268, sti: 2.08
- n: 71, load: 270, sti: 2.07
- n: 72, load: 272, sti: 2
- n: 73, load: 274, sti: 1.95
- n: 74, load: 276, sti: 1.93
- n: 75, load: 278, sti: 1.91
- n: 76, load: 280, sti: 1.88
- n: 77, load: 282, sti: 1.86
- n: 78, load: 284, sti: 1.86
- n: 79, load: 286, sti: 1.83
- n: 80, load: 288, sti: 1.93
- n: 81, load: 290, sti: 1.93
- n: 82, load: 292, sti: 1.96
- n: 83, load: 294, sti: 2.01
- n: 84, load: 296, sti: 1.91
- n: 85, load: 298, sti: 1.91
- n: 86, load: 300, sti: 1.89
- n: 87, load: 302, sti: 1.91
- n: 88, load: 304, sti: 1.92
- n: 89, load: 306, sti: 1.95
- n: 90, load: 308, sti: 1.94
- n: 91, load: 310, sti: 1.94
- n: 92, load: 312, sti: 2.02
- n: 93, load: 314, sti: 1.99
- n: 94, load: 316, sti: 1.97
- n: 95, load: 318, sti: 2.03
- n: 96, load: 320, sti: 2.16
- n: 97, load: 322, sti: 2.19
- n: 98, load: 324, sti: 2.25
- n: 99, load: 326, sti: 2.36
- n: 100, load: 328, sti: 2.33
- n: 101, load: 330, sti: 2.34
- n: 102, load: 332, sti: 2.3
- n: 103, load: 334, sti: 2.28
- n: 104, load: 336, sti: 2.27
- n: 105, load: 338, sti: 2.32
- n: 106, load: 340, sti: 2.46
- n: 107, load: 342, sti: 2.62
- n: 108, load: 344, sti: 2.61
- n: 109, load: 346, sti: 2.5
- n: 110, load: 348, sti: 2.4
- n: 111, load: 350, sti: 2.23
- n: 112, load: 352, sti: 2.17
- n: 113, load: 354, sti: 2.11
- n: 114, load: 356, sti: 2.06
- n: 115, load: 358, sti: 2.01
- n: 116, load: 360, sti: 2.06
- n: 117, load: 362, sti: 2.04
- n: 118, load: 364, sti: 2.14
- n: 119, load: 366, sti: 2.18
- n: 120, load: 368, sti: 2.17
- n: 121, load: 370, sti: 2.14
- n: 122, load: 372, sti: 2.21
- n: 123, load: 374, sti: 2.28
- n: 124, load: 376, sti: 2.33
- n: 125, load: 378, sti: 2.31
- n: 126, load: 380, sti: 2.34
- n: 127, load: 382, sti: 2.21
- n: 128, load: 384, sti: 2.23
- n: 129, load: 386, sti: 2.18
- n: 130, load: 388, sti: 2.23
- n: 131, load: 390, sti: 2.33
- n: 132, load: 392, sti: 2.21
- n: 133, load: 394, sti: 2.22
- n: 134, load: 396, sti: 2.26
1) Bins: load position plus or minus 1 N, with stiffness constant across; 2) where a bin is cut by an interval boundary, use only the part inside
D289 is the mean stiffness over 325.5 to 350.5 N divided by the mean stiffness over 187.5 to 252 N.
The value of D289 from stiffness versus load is 1.2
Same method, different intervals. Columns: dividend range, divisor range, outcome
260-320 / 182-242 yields 1.03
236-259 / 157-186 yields 1.21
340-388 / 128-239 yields 1.20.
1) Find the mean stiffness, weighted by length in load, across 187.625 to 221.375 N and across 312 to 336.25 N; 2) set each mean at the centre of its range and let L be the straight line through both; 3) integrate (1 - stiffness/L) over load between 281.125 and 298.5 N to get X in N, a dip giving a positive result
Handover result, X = 1.6 N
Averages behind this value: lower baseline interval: 1.87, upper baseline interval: 2.2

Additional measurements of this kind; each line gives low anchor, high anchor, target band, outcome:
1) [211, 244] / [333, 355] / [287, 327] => 4.19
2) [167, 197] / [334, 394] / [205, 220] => 0.30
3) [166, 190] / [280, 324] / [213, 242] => -1.12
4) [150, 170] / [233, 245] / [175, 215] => 1.46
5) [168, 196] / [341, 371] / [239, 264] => -2.96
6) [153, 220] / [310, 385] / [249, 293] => -0.49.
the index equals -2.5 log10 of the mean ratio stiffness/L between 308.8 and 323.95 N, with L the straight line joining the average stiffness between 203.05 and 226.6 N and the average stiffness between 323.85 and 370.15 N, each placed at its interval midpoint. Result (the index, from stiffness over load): 0.07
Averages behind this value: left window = 1.91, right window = 2.27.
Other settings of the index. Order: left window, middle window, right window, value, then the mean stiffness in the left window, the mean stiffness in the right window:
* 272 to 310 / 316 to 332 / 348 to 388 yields -0.10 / 1.92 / 2.19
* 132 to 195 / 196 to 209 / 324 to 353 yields 0.08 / 1.85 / 2.37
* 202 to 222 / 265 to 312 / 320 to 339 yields 0.11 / 1.89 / 2.29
